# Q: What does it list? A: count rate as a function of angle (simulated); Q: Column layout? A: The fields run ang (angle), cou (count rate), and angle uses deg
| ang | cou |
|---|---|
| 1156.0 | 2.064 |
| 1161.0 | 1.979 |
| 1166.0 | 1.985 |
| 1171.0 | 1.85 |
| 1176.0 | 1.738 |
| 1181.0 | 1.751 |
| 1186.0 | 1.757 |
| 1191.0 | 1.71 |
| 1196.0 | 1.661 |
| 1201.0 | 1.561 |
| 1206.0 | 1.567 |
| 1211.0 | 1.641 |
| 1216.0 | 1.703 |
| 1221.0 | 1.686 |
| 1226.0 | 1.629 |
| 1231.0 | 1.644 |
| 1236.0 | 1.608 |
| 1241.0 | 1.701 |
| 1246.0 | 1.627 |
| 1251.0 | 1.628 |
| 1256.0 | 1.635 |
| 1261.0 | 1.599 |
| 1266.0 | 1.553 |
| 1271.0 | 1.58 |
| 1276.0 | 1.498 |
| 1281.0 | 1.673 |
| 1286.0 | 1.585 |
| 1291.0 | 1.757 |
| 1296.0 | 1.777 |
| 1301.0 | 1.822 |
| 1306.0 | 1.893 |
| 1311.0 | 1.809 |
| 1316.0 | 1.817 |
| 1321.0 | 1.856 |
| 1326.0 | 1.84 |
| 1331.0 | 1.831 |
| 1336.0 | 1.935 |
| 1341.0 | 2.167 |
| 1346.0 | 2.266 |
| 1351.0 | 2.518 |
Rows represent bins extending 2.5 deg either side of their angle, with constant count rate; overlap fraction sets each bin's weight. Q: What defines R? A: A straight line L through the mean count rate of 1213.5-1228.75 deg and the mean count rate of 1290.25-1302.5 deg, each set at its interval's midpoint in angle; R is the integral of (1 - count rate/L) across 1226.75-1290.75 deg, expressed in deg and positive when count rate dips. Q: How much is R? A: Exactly 4.1 deg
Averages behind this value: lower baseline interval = 1.67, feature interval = 1.62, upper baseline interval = 1.79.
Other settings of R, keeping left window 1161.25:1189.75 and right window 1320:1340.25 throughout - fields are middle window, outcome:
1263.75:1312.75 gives 4.7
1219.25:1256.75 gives 4.2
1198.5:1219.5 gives 2.5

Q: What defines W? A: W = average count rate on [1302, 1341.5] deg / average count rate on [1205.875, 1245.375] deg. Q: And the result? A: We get 1.1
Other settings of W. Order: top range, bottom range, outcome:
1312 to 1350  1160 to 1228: 1.14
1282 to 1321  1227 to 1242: 1.08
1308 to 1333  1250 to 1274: 1.15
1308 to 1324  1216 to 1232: 1.10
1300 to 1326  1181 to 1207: 1.10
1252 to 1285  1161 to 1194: 0.88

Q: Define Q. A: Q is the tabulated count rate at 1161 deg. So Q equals 1.979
